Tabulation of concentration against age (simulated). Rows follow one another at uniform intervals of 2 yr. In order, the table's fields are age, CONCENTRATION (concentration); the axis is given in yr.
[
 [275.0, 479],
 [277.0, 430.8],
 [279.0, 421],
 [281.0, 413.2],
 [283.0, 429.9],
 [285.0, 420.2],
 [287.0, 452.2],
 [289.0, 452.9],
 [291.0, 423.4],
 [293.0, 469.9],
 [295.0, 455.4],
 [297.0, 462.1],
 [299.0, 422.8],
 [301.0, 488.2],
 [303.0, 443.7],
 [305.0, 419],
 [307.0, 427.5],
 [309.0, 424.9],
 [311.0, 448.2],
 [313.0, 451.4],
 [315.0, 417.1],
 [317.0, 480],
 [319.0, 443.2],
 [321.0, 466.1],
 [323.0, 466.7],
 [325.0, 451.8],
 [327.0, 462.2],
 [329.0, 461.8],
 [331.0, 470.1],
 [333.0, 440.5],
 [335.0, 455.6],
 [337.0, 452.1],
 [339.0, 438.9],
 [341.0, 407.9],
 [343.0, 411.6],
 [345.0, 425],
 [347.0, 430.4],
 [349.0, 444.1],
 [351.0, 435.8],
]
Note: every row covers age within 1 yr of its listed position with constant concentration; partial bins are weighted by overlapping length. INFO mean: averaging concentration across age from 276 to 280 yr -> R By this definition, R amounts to 426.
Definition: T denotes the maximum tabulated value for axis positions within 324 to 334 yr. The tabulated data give 470.1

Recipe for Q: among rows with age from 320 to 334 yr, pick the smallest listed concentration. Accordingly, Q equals 440.5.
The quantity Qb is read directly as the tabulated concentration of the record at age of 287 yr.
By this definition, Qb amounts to 452.2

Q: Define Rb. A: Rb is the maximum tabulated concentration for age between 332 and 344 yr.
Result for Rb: 455.6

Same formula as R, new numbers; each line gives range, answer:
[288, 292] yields 438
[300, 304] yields 466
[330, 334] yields 455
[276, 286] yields 423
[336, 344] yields 428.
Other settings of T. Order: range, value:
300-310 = 488.2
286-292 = 452.9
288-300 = 469.9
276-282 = 430.8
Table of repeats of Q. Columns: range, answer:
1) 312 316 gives 417.1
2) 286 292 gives 423.4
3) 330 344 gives 407.9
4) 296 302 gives 422.8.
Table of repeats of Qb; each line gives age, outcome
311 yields 448.2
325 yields 451.8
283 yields 429.9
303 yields 443.7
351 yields 435.8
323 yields 466.7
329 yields 461.8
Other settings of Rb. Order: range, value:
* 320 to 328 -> 466.7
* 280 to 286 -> 429.9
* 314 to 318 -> 480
